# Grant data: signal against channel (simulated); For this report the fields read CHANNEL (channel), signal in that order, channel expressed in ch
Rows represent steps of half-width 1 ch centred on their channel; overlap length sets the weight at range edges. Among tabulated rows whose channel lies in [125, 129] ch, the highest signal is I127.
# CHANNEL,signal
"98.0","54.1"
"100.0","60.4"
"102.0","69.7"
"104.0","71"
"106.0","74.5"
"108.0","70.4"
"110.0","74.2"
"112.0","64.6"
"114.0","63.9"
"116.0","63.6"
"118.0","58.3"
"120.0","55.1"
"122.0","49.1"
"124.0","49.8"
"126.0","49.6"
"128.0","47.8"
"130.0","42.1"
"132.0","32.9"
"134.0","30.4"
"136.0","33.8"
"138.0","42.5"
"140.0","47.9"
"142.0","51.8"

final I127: 49.6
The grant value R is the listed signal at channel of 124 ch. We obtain 49.8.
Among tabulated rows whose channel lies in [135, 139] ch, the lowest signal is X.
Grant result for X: 33.8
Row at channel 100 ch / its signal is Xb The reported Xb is 60.4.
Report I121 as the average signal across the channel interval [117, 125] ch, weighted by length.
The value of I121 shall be 53.1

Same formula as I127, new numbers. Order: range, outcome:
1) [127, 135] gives 47.8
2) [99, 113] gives 74.5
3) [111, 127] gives 64.6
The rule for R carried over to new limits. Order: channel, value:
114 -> 63.9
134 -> 30.4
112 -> 64.6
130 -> 42.1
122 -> 49.1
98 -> 54.1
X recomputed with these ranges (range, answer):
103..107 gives 71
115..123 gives 49.1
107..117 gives 63.6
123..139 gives 30.4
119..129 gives 47.8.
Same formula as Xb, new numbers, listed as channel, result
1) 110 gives 74.2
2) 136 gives 33.8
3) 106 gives 74.5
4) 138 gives 42.5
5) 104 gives 71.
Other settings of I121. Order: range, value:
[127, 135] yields 38.3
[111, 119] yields 62.6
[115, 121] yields 59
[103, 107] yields 72.8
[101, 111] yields 72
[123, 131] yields 47.3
